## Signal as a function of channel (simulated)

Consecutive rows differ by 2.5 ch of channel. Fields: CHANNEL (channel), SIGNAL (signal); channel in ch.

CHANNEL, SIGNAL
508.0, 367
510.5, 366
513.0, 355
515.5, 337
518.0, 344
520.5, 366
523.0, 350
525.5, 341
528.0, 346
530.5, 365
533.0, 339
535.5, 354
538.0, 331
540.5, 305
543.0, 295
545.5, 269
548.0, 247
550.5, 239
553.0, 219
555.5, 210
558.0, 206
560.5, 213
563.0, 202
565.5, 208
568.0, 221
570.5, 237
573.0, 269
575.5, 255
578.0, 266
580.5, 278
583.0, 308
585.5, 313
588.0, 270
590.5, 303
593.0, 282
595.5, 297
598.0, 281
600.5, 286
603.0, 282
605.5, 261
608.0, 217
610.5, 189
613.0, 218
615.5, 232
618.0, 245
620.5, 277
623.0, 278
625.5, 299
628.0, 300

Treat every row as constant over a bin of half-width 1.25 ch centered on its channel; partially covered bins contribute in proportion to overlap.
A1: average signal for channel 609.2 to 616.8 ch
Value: 213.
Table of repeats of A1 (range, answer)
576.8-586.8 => 291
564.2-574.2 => 233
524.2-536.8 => 349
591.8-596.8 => 289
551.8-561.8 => 212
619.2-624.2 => 277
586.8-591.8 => 287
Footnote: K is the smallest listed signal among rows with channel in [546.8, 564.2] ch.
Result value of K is 202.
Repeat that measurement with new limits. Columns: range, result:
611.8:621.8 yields 218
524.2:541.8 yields 305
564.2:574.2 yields 208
